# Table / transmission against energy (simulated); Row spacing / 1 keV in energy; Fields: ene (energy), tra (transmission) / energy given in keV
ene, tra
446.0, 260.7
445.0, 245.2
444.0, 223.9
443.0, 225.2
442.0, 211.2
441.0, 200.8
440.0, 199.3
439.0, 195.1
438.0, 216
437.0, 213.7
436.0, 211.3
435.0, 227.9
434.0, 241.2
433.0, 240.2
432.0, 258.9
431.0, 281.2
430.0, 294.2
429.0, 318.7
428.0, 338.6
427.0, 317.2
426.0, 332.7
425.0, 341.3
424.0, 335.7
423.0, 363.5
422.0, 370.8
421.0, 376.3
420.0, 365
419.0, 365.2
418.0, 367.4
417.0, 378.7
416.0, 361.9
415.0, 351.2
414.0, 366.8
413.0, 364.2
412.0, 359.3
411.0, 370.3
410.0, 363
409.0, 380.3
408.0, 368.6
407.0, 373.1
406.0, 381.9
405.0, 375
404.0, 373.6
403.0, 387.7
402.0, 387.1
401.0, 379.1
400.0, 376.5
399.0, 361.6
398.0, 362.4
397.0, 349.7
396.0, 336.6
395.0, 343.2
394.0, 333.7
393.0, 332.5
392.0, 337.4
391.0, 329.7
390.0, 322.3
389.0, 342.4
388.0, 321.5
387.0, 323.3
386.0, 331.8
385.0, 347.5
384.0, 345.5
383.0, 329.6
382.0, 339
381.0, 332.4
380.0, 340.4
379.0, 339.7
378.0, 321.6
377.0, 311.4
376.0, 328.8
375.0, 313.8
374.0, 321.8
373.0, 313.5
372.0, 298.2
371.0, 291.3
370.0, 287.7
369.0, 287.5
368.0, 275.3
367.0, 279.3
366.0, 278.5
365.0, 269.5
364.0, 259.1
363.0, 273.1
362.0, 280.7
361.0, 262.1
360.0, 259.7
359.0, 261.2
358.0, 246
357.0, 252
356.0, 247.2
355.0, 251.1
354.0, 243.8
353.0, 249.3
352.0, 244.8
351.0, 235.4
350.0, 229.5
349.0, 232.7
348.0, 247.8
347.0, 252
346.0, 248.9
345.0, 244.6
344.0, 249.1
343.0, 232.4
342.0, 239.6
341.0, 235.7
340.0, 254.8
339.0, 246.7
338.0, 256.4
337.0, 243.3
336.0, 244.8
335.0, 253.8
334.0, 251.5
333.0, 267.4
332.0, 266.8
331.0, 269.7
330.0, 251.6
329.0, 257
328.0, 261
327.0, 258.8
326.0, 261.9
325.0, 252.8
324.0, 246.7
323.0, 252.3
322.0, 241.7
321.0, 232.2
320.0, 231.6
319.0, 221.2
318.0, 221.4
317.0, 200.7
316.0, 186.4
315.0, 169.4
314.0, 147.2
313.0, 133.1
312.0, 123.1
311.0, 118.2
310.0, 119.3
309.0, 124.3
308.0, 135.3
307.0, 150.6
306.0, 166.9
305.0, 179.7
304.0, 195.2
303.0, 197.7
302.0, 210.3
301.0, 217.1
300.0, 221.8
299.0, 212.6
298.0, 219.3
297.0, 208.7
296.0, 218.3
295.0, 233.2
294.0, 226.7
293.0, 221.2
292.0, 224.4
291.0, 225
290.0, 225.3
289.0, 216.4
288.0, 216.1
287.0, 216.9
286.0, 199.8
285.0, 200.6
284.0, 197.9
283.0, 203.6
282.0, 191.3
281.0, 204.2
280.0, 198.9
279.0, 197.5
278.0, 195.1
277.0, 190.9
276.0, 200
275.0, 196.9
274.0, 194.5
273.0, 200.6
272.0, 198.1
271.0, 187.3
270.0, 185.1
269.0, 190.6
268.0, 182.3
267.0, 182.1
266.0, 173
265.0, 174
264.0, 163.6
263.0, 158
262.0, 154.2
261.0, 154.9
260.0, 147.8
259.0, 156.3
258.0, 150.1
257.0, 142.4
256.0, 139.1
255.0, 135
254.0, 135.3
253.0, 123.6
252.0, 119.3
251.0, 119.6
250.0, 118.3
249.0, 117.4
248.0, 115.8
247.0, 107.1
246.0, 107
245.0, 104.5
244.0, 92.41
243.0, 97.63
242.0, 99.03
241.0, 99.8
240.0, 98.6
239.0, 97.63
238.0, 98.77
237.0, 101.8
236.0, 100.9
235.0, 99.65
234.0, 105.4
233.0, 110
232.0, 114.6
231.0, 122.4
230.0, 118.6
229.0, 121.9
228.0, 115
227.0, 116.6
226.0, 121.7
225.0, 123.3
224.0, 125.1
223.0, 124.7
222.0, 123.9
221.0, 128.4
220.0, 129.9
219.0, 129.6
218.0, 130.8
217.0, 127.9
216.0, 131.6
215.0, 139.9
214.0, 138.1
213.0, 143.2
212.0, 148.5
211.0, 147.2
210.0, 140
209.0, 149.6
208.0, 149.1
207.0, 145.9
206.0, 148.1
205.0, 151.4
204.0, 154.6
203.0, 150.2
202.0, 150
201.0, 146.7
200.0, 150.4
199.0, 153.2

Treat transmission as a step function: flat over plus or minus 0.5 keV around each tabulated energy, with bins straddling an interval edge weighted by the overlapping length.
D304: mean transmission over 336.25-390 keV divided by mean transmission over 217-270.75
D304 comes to 2.2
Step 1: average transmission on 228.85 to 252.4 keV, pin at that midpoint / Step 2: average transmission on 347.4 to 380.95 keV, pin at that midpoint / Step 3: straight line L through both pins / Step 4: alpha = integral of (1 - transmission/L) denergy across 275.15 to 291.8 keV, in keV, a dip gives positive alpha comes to -3.9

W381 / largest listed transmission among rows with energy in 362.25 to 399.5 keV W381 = 362.4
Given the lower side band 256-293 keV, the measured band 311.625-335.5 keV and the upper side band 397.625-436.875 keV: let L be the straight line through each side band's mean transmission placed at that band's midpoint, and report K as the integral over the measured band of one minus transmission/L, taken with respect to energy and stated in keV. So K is 1.4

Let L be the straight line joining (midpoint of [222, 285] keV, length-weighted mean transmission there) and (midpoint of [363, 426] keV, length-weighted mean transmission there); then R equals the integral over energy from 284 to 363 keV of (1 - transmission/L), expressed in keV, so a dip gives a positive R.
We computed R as 5.34 keV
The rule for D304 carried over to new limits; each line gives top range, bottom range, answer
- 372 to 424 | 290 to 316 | 1.90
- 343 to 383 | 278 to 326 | 1.39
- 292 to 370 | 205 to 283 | 1.62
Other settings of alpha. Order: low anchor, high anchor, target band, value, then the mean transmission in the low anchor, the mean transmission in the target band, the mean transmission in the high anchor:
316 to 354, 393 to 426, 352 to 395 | 1.0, 245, 300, 364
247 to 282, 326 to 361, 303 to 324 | 3.7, 164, 180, 250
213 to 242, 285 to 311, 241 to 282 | 0.9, 118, 155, 198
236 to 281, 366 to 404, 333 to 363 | 3.1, 148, 249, 331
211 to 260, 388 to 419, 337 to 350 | 1.4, 121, 244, 360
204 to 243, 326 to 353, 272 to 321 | 1.6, 124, 194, 249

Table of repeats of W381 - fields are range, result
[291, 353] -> 269.7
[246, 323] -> 252.3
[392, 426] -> 387.7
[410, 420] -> 378.7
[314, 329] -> 261.9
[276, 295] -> 233.2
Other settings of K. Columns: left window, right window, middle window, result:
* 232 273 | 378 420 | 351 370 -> 2.2 keV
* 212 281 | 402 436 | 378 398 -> -2.1 keV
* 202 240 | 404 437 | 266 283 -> -0.9 keV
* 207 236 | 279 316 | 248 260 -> 1.7 keV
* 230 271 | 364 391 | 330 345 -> 0.3 keV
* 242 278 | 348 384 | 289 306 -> -1.4 keV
